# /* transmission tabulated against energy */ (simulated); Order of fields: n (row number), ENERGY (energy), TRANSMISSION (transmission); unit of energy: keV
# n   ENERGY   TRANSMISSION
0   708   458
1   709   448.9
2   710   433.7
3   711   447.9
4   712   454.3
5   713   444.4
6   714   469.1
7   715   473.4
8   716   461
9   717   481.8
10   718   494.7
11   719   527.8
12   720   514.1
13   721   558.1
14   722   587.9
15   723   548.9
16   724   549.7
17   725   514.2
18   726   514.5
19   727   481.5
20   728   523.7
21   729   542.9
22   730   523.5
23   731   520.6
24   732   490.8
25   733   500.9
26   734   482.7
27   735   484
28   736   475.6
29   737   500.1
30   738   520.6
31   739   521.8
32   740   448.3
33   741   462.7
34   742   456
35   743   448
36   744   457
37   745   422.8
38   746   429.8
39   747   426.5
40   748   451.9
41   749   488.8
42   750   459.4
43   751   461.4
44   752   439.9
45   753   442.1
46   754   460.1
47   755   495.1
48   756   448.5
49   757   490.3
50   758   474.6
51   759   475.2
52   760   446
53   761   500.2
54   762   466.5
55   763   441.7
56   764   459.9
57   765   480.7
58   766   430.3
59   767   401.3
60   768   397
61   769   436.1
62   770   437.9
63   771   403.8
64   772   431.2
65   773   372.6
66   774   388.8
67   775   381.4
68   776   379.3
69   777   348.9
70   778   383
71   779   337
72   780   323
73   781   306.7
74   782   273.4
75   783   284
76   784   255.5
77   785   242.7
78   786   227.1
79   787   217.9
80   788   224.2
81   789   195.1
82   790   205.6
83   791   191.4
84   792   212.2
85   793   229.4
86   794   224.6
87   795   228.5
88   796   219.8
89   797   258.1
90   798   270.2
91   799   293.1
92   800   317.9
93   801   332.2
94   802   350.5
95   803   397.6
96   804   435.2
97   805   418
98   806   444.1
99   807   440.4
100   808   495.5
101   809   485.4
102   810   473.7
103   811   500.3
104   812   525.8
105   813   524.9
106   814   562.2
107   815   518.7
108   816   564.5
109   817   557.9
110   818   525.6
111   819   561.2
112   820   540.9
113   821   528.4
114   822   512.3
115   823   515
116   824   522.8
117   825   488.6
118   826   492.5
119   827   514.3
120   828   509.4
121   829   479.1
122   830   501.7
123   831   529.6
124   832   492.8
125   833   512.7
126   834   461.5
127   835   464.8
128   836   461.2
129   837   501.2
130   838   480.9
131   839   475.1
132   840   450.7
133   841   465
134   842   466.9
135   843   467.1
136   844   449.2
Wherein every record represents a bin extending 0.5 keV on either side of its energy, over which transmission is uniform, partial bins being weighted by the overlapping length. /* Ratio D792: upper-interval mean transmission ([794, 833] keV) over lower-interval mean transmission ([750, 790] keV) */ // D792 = 1.18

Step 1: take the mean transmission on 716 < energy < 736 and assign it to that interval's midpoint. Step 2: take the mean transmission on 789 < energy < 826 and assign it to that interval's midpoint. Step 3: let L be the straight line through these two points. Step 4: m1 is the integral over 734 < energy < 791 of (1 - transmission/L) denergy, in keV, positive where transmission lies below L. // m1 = 8.1 keV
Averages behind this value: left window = 516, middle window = 404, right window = 411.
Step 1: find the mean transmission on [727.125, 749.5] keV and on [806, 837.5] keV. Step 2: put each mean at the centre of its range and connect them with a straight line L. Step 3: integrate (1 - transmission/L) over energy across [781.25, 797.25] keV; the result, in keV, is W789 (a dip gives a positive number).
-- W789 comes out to 8.6 keV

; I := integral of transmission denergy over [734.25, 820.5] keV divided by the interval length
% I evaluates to 405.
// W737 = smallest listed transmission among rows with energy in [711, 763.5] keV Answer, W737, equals 422.8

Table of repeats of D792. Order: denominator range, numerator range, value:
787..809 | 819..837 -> 1.64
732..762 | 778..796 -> 0.53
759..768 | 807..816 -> 1.13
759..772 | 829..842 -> 1.09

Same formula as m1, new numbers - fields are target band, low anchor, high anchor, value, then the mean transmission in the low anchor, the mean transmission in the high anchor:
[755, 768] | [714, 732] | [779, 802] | -3.2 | 517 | 255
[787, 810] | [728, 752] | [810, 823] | 9.1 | 477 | 532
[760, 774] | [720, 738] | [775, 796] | -3.4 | 518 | 266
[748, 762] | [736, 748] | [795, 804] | -1.3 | 463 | 308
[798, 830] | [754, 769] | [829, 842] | 0.0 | 457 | 482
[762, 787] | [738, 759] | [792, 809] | 2.1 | 461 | 336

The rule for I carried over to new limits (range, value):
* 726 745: 490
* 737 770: 458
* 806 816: 503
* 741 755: 452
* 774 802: 276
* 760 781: 408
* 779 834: 397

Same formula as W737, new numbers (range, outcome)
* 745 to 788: 217.9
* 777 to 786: 227.1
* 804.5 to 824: 418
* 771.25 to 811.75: 191.4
